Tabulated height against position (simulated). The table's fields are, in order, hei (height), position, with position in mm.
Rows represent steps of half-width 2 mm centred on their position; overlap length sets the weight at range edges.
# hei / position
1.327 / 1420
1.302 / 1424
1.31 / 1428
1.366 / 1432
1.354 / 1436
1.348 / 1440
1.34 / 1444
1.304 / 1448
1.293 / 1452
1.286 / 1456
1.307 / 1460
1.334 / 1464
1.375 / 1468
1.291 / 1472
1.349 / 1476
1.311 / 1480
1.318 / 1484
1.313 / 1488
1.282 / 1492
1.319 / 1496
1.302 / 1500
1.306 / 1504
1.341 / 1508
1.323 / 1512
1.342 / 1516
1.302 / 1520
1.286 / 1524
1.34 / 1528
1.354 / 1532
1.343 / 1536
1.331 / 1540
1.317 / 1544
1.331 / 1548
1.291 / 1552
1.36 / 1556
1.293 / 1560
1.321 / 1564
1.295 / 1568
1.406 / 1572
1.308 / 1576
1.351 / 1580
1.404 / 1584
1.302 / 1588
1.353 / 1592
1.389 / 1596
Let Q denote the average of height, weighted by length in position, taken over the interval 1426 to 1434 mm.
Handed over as 1.34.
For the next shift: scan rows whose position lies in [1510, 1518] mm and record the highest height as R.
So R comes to 1.342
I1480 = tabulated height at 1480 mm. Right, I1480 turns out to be 1.311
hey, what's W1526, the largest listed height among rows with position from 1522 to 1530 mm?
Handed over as 1.34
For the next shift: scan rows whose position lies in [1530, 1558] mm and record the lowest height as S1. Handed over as 1.291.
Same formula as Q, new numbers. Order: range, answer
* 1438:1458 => 1.31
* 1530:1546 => 1.34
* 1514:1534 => 1.32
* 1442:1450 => 1.32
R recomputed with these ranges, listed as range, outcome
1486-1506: 1.319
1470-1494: 1.349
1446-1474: 1.375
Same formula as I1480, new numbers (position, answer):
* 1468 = 1.375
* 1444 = 1.34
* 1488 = 1.313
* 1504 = 1.306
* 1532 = 1.354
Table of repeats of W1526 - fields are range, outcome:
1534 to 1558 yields 1.36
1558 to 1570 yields 1.321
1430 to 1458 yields 1.366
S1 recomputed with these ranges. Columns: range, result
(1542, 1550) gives 1.317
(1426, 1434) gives 1.31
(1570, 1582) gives 1.308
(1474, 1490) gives 1.311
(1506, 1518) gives 1.323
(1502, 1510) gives 1.306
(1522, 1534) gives 1.286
